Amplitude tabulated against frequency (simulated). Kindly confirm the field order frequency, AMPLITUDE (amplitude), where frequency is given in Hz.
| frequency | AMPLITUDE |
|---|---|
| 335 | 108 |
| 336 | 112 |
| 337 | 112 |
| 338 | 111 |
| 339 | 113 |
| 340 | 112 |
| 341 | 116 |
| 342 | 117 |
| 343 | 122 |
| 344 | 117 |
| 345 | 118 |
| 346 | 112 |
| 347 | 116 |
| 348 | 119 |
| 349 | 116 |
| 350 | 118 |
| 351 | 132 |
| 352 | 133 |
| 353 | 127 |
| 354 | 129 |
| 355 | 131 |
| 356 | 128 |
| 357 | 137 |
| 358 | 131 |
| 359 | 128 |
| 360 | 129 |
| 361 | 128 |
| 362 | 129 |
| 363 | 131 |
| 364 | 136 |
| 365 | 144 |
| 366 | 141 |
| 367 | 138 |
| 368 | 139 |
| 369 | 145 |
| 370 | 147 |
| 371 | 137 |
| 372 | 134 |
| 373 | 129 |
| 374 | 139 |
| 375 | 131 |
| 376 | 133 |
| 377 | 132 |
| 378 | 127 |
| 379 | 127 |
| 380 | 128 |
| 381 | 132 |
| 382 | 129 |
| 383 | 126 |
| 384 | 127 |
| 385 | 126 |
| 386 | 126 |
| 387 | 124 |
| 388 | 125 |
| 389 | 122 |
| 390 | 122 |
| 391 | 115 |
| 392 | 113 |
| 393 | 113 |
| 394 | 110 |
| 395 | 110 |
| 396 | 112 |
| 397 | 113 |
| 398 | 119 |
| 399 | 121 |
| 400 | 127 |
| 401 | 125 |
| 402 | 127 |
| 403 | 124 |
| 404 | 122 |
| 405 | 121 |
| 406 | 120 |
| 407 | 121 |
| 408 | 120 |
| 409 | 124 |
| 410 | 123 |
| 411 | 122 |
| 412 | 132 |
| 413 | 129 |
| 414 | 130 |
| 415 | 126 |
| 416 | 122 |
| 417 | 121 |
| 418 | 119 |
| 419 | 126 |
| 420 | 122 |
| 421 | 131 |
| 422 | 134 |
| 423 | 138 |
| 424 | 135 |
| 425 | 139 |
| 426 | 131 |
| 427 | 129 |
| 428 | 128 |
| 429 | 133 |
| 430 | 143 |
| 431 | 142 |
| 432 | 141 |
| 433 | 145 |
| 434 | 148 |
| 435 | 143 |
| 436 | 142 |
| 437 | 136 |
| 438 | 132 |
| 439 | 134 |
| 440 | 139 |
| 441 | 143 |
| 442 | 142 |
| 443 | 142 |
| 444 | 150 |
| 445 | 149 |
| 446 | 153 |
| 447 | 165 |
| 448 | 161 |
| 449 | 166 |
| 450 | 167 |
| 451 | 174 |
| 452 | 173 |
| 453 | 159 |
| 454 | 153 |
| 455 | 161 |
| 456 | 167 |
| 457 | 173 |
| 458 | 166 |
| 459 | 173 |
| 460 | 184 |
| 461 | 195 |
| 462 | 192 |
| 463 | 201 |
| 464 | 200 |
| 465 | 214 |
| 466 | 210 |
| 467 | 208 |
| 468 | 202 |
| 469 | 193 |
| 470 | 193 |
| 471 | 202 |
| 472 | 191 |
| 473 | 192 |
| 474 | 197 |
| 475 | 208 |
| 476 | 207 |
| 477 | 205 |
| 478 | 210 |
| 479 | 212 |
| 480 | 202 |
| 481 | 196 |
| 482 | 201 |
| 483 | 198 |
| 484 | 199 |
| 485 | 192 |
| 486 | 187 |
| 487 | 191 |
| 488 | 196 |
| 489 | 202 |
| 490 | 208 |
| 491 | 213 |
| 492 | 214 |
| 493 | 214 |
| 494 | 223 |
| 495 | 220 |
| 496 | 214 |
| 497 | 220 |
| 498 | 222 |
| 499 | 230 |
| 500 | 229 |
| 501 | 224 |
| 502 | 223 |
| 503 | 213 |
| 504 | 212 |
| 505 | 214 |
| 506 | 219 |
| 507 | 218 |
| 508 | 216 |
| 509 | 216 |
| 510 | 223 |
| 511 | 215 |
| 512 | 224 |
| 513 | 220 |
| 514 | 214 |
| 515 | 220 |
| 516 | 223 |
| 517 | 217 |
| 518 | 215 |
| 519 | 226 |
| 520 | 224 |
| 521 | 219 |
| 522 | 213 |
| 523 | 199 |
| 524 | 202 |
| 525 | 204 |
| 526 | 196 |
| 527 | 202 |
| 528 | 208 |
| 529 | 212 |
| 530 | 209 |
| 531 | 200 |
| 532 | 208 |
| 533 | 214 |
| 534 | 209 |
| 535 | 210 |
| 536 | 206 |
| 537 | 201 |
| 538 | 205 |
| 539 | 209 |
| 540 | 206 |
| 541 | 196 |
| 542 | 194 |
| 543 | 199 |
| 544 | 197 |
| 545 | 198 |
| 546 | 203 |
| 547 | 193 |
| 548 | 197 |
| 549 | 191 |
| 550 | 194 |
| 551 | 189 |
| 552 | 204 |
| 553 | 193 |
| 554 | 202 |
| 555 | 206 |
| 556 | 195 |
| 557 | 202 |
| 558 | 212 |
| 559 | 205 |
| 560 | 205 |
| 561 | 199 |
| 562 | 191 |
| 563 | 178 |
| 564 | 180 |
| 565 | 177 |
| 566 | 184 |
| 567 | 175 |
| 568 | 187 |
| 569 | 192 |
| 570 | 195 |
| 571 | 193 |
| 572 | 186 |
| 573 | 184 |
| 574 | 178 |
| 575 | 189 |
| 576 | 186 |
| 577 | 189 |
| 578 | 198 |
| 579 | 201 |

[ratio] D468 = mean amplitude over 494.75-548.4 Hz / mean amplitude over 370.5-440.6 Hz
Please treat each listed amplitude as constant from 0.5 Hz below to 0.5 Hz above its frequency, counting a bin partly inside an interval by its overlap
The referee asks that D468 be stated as 1.7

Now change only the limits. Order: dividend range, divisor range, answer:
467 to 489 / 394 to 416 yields 1.63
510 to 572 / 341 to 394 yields 1.59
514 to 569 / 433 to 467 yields 1.23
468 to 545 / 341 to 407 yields 1.66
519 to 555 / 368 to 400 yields 1.62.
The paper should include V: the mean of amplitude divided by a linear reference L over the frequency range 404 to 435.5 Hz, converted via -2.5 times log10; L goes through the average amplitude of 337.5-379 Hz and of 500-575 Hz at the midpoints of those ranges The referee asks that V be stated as 0.18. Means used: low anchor 128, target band 130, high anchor 204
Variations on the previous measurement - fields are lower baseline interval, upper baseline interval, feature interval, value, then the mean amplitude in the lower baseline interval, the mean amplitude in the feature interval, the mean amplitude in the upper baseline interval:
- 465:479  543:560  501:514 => -0.09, 202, 218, 199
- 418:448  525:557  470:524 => -0.20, 139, 211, 202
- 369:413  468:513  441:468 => 0.04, 125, 173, 209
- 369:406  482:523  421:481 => 0.05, 125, 167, 214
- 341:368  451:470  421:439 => 0.22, 127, 137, 185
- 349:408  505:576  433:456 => 0.05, 127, 152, 203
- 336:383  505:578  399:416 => 0.18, 128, 124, 202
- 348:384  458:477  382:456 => 0.24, 132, 133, 197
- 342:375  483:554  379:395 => 0.18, 130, 122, 209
